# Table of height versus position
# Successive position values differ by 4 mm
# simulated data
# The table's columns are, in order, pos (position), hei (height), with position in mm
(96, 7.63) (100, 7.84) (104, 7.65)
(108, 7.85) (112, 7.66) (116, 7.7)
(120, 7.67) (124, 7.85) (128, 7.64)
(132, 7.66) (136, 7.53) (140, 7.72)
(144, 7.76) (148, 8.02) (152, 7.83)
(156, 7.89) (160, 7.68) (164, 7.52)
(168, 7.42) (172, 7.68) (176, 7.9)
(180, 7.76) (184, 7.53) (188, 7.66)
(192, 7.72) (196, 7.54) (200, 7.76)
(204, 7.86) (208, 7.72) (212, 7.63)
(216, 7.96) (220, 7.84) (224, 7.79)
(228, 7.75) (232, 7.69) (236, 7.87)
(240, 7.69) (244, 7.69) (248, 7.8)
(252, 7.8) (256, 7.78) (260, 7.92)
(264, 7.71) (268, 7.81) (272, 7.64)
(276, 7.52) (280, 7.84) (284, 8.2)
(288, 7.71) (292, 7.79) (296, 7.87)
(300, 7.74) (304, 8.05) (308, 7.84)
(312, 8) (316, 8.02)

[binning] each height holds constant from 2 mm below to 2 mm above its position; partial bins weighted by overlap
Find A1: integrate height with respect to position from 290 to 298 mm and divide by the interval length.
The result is 7.83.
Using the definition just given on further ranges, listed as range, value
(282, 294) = 7.9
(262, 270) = 7.76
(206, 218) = 7.77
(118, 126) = 7.76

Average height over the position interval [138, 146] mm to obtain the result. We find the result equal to 7.74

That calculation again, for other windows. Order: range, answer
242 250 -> 7.75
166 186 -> 7.66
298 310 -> 7.88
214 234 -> 7.81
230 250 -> 7.75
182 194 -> 7.64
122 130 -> 7.74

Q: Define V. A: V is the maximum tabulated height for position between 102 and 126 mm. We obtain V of 7.85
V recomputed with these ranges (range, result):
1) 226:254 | 7.87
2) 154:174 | 7.89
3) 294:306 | 8.05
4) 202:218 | 7.96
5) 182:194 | 7.72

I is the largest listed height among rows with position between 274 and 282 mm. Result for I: 7.84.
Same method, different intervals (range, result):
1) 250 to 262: 7.92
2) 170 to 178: 7.9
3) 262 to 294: 8.2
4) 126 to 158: 8.02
